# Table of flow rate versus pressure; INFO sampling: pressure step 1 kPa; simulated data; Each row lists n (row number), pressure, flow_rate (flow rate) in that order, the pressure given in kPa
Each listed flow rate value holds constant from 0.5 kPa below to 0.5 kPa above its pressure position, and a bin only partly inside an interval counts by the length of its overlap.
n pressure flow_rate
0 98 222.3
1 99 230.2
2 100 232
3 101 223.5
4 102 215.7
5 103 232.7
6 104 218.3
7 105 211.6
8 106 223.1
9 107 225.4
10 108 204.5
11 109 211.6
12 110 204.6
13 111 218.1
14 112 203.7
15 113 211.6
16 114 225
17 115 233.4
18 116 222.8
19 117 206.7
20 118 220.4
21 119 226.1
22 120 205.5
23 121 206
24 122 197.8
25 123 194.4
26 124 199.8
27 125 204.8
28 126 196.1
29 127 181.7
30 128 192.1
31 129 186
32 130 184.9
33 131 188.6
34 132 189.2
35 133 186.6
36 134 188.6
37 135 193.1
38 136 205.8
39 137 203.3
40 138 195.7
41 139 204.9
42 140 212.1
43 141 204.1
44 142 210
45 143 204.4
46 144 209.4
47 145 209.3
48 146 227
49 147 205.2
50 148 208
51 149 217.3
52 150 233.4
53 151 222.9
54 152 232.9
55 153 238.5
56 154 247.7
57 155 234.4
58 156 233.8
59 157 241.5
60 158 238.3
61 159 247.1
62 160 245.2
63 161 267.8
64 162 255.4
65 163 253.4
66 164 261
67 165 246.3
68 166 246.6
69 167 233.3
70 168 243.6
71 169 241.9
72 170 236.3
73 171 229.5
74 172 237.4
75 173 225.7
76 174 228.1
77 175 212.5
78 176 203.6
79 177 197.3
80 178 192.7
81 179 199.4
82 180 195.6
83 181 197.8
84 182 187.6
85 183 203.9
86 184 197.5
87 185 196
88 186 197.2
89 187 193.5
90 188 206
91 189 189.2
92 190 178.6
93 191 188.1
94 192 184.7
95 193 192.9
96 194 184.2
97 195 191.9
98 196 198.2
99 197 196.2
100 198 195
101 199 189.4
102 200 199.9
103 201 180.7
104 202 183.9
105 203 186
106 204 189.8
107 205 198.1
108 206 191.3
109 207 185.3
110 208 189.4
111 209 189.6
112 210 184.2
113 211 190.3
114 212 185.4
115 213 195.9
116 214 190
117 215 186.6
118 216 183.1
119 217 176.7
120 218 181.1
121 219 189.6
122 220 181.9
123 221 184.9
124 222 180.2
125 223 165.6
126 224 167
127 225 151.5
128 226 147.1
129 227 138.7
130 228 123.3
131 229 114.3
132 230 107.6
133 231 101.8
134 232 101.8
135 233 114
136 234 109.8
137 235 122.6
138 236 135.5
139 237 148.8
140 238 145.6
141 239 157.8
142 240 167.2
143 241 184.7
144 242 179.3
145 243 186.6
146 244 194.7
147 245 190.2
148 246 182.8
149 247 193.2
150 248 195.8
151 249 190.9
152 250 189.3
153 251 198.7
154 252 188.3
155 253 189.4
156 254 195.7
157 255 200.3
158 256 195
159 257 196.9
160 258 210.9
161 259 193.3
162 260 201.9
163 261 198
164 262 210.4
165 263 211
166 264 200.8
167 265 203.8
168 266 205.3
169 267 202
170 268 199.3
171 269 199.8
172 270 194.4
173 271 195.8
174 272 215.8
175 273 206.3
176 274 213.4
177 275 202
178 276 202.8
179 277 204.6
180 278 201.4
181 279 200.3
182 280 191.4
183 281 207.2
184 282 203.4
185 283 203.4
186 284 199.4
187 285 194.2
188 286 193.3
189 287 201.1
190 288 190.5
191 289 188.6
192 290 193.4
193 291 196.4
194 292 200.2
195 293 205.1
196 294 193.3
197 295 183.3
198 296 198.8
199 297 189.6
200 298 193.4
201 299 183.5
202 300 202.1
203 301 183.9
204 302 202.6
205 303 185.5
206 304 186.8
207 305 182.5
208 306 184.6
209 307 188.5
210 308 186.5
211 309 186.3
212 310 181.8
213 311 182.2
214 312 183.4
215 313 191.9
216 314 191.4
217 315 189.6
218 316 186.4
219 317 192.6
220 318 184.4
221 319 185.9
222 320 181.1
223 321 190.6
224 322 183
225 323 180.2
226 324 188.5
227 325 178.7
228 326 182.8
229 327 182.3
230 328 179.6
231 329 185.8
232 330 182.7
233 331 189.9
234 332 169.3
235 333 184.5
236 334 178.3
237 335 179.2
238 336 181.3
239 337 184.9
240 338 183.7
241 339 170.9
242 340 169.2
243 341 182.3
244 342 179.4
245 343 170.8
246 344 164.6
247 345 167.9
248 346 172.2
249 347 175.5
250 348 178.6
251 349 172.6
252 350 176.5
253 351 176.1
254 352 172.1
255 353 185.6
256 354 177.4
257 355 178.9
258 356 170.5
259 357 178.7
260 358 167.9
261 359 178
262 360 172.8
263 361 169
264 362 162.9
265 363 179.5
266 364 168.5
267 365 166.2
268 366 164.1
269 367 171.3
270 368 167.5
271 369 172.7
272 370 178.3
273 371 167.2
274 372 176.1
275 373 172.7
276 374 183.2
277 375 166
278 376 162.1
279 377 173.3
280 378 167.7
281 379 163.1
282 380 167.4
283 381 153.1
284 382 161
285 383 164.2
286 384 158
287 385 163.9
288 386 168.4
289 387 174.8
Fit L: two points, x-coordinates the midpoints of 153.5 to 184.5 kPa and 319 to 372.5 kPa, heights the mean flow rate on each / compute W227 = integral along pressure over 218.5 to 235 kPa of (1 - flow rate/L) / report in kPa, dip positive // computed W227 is 5.4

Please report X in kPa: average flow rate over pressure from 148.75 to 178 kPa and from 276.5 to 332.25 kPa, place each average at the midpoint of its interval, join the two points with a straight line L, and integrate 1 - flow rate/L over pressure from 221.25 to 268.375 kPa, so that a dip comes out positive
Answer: 8.3 kPa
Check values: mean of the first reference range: 236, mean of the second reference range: 190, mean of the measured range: 172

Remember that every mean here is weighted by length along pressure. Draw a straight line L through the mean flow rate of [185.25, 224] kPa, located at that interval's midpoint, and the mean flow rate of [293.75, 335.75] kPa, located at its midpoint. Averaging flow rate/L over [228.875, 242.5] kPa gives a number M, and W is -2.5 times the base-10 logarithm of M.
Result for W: 0.35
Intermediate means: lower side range 188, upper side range 186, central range 136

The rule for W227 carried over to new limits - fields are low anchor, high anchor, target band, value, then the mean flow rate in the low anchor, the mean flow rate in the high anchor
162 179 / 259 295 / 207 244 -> 9.4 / 230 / 201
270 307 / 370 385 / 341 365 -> 0.2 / 197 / 167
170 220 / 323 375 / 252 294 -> -3.4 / 195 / 176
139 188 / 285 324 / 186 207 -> 2.3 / 223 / 190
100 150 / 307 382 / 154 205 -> -3.3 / 208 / 177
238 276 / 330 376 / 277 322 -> -1.4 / 195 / 175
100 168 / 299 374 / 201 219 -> 1.4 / 217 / 180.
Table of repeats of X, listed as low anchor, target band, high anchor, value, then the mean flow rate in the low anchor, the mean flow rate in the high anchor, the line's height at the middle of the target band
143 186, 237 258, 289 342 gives 1.8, 225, 186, 204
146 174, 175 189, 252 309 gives 2.0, 238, 197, 230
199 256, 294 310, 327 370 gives -1.4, 172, 175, 174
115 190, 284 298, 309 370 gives -0.5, 214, 178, 188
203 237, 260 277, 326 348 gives -3.5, 162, 178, 169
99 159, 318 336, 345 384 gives -0.5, 212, 171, 178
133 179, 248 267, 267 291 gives 0.5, 224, 200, 204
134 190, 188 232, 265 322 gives 7.1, 219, 194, 210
